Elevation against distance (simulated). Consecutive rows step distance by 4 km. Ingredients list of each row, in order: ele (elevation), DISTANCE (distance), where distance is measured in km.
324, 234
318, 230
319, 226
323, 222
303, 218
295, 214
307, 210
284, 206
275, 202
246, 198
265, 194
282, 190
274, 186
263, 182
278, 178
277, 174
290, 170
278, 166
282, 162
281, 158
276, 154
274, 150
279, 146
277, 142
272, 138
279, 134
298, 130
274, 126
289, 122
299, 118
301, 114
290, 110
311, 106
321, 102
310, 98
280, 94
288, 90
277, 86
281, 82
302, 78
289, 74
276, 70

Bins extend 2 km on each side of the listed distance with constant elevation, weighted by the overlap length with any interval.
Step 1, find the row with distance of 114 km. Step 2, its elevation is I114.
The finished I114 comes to 301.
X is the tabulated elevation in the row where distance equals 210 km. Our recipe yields 307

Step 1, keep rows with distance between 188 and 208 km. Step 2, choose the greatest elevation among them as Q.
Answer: 284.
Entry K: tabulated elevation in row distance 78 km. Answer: 302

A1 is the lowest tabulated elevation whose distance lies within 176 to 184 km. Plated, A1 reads 263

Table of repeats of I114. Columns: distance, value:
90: 288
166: 278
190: 282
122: 289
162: 282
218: 303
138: 272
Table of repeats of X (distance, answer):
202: 275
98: 310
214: 295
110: 290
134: 279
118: 299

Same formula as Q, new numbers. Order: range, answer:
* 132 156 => 279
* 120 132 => 298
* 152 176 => 290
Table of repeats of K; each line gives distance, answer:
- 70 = 276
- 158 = 281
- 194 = 265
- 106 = 311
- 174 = 277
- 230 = 318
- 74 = 289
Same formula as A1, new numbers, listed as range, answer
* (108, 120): 290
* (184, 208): 246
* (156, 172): 278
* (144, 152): 274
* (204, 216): 284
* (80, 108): 277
